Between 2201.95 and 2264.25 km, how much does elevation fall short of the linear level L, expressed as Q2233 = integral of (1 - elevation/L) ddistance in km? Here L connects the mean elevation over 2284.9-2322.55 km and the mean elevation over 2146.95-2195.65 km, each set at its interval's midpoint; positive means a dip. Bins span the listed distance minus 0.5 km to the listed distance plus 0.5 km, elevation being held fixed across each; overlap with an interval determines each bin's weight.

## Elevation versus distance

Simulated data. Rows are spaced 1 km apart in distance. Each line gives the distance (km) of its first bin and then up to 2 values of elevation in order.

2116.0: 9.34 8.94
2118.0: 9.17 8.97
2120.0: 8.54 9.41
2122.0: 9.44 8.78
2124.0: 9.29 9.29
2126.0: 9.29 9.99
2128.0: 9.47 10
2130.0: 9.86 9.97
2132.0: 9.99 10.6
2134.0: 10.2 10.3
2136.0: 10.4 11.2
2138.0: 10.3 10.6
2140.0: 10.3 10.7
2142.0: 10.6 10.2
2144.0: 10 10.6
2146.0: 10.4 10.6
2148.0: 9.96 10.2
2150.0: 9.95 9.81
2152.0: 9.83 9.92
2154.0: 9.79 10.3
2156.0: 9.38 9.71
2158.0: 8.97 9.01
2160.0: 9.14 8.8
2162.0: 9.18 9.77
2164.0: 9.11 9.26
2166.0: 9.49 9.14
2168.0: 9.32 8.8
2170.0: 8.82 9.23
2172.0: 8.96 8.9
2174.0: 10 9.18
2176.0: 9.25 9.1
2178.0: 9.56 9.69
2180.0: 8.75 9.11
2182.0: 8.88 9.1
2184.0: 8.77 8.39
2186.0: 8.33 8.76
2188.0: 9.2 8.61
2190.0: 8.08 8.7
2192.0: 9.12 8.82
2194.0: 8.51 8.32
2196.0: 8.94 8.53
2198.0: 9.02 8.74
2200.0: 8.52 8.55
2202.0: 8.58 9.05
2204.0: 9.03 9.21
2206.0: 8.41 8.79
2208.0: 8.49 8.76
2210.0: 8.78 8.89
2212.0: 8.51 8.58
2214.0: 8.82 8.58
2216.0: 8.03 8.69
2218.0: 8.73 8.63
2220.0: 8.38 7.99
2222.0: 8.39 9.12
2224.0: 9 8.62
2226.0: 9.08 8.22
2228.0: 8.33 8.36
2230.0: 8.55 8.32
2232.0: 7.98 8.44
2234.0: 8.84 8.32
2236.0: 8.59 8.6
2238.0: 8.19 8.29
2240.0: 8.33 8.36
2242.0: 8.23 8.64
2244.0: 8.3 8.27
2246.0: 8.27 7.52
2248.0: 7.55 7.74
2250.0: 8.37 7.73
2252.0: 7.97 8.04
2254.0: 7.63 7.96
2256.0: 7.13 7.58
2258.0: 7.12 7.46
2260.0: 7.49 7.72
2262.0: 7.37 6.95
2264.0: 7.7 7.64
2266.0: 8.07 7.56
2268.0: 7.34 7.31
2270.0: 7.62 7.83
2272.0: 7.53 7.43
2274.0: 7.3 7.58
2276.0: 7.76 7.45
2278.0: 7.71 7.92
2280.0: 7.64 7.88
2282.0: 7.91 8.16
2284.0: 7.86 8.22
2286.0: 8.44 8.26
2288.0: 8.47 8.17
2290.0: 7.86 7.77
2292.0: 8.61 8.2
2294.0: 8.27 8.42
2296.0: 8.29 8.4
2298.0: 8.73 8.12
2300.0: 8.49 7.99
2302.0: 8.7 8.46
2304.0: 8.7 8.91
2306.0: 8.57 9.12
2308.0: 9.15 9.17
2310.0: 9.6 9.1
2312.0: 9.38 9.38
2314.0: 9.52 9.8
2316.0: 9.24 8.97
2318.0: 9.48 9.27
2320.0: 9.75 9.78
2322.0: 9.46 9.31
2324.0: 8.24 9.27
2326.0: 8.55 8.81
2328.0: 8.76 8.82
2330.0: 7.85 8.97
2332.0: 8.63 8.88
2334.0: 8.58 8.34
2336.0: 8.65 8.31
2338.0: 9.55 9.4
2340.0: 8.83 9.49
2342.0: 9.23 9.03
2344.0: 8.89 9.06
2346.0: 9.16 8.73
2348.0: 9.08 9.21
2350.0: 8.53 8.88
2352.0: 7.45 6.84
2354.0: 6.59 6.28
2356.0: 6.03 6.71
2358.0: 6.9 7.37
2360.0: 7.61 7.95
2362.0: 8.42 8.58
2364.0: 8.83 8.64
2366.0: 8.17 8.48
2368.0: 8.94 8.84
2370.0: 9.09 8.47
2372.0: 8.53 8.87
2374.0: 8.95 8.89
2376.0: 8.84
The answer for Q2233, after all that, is 5.1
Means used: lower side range 9.2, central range 8.28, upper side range 8.8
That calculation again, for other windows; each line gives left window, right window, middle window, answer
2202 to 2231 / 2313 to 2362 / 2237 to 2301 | 5.2 km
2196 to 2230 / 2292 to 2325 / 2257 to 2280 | 3.3 km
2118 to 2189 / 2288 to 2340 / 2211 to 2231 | 1.5 km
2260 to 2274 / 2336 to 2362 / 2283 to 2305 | -1.6 km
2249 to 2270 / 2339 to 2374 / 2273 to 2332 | -4.8 km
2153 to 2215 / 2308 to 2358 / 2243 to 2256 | 1.4 km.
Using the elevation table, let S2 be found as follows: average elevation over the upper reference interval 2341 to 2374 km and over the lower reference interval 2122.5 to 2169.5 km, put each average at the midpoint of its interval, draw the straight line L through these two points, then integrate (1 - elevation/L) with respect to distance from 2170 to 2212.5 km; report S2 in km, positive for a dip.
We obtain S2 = 2.8 km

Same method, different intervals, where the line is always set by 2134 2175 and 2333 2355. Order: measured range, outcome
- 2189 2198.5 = 0.86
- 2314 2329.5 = -0.77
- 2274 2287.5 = 1.67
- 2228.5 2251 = 2.40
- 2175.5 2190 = 1.01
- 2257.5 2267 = 1.67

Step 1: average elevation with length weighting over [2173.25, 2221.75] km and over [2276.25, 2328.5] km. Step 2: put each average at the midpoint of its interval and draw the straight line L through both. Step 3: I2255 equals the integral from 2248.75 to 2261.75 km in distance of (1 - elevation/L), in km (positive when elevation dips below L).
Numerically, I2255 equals 1.53 km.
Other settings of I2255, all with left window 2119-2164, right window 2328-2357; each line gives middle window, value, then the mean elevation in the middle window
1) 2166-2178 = 0.6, 9.19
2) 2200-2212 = 0.8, 8.75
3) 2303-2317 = -0.8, 9.17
